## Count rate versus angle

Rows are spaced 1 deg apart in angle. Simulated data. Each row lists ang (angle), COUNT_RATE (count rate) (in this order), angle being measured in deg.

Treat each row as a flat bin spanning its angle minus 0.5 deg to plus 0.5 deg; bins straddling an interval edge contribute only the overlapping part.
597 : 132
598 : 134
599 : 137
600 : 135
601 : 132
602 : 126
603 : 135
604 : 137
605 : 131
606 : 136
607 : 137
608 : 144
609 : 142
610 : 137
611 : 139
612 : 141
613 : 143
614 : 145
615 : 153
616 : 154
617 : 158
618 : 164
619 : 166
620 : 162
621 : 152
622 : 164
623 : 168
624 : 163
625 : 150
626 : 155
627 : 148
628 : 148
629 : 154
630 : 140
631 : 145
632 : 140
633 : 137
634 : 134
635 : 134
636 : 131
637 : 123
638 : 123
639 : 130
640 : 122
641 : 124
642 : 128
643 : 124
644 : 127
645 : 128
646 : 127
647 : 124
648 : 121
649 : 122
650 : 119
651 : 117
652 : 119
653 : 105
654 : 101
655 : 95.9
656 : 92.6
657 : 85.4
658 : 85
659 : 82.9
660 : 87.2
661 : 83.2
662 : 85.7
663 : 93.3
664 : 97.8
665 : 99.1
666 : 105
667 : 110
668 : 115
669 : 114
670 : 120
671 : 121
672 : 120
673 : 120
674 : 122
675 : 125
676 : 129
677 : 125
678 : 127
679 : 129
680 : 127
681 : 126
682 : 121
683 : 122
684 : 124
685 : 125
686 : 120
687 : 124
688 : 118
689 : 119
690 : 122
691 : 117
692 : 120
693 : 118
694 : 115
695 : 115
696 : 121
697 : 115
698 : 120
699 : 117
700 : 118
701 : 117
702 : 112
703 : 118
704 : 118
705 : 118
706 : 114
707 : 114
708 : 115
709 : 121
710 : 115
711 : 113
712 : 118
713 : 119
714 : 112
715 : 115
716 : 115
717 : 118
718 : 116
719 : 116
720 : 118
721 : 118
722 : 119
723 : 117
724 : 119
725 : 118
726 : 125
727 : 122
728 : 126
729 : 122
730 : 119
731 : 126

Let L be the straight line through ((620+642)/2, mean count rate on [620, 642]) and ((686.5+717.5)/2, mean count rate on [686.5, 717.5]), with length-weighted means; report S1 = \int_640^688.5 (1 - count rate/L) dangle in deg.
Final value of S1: 6.1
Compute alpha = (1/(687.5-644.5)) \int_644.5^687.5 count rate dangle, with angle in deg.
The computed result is 113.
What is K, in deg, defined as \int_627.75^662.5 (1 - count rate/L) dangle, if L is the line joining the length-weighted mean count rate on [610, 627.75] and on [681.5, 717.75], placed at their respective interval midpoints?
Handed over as 6.0 deg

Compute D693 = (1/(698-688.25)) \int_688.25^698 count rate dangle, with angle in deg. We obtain 118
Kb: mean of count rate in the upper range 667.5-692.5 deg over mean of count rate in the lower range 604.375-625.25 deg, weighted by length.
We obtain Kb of 0.81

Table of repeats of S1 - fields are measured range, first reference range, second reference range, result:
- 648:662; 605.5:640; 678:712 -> 3.56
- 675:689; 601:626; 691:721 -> 0.05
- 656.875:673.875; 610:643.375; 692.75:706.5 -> 3.57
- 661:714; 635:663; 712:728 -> -0.77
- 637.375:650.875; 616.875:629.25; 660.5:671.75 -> 0.75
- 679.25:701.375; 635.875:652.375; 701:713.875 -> -0.35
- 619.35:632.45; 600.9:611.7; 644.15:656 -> -2.70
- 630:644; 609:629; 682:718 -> 1.40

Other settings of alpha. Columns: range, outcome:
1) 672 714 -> 120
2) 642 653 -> 122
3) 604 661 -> 132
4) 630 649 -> 129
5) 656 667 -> 91.4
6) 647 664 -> 100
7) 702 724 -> 116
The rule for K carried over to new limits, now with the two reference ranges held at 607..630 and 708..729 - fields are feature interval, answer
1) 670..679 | 0.6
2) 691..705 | 0.9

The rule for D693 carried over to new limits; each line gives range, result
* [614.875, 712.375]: 123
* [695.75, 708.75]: 117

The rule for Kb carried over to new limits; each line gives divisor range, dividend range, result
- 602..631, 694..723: 0.79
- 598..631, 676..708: 0.82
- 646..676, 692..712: 1.09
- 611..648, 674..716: 0.84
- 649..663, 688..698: 1.21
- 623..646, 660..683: 0.83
